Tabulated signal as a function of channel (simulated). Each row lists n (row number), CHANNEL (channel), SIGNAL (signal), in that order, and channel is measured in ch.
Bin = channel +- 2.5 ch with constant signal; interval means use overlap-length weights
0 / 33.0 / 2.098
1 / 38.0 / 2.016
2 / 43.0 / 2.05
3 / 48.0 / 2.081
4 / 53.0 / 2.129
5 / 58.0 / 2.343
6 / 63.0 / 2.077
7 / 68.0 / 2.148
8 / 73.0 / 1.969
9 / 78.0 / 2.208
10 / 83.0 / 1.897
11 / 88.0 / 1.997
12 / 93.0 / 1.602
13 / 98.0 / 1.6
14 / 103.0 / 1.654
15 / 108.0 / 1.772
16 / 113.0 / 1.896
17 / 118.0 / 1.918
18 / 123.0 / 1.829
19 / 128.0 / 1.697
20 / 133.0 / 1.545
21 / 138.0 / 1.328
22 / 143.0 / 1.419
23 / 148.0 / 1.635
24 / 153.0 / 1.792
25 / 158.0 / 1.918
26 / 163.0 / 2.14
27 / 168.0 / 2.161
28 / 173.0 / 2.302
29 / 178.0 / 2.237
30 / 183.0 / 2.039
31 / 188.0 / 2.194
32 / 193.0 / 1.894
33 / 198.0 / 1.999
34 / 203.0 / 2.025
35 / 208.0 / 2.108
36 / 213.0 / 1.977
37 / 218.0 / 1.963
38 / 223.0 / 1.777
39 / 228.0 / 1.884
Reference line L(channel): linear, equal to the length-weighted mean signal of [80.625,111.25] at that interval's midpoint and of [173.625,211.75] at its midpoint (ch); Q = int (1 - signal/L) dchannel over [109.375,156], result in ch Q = 4.9 ch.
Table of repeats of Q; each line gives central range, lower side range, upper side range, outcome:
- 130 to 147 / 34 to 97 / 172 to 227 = 4.8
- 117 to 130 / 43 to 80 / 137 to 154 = -0.8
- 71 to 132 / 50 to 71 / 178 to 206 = 8.7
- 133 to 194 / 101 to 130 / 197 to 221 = 0.2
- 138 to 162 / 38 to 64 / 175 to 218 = 4.6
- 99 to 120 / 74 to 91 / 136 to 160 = 0.6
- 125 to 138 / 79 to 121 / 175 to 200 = 2.3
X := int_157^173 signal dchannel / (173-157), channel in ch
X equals 2.12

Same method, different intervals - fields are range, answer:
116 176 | 1.81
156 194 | 2.12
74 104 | 1.84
